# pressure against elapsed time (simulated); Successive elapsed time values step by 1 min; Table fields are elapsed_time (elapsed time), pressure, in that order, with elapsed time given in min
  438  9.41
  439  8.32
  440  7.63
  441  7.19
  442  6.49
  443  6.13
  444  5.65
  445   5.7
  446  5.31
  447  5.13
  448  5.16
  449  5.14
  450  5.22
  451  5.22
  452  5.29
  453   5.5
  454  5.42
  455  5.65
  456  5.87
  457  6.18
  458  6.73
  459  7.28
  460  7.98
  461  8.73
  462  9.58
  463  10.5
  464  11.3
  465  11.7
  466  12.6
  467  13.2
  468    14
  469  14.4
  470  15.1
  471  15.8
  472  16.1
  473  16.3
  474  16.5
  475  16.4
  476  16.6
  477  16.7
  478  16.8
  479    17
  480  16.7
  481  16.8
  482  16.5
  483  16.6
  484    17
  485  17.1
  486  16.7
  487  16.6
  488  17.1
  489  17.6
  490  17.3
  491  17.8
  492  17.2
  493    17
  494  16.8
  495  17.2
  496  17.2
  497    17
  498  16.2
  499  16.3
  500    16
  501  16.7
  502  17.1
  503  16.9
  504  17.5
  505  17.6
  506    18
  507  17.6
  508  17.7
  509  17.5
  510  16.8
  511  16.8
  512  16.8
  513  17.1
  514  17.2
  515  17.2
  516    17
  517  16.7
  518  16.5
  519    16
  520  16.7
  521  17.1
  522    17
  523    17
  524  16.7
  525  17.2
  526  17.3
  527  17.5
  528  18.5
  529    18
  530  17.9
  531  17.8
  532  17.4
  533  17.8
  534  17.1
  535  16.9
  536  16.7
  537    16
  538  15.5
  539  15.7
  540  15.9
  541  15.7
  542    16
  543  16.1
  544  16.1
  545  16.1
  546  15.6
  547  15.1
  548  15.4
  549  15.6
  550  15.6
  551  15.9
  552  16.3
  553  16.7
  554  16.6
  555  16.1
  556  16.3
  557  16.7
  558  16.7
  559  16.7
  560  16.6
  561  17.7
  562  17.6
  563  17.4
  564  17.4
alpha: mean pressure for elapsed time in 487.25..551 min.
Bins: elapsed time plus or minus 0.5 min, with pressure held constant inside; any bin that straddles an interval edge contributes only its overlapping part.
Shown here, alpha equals 16.8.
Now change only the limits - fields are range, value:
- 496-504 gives 16.7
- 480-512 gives 17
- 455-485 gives 13.3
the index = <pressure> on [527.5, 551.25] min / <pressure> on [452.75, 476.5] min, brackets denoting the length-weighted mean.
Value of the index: 1.5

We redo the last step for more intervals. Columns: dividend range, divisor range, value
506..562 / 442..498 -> 1.35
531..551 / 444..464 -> 2.48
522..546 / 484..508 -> 0.98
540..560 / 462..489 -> 1.04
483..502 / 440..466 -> 2.44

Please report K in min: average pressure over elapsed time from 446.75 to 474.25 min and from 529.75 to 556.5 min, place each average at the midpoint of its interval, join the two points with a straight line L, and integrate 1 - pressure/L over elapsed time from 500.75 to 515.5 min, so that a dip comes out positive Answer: -4.2 min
